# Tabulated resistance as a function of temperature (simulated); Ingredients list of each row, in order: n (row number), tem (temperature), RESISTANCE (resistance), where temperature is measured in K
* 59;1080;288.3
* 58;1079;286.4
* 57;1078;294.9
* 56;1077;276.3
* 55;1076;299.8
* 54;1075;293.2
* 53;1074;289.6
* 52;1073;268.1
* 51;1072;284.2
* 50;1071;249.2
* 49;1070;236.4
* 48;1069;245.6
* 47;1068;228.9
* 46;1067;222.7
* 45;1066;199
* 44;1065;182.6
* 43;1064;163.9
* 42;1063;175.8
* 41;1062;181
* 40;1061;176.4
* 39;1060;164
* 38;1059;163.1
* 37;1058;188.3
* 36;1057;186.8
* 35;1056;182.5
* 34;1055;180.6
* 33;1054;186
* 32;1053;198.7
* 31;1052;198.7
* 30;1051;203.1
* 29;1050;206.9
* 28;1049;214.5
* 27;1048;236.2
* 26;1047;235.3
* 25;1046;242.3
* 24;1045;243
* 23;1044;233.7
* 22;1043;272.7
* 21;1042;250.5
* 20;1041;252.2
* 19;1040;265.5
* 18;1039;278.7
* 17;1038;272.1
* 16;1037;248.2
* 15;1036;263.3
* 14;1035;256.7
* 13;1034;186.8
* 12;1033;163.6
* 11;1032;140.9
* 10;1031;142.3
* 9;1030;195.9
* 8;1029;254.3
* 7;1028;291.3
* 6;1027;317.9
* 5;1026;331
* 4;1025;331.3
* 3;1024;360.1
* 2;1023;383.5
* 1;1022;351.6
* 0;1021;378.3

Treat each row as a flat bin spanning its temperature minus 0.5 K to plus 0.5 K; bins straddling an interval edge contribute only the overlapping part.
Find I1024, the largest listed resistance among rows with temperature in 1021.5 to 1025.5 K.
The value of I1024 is 383.5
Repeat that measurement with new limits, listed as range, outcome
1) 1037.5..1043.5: 278.7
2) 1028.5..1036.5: 263.3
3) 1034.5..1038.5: 272.1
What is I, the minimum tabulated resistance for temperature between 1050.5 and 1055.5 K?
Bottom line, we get 180.6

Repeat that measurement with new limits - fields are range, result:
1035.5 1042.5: 248.2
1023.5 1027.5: 317.9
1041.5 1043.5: 250.5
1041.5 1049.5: 214.5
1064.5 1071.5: 182.6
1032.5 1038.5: 163.6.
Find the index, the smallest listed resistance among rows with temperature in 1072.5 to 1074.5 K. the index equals 268.1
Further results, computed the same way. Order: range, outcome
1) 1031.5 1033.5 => 140.9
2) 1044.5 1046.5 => 242.3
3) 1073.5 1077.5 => 276.3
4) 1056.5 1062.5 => 163.1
